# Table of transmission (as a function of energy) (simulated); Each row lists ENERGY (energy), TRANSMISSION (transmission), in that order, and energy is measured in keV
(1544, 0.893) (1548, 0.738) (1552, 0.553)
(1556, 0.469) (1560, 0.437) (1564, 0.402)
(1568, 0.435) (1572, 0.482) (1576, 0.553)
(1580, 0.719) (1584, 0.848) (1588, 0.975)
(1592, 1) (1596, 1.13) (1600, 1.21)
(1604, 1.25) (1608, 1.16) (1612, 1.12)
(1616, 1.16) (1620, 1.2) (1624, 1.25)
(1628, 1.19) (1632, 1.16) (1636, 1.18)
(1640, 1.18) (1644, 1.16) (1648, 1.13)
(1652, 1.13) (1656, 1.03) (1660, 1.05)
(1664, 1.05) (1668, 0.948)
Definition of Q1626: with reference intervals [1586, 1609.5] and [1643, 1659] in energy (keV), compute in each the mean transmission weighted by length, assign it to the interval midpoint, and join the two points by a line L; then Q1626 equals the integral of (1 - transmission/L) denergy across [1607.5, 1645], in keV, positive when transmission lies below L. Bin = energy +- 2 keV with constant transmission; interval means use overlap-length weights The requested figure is -2.2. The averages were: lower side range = 1.12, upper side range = 1.11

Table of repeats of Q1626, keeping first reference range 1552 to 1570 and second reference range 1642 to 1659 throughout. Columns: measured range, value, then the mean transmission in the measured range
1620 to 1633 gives -3.82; 1.2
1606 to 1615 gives -3.62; 1.14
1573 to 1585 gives -1.86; 0.676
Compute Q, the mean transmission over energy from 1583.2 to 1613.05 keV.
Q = 1.1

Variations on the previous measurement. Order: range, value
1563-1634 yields 0.966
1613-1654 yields 1.17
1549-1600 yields 0.69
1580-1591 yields 0.885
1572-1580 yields 0.577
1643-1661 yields 1.1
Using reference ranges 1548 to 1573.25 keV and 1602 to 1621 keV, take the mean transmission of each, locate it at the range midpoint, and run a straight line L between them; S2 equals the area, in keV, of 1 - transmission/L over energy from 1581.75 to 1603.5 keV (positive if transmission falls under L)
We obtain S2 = -2.8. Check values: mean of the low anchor 0.484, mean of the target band 1.04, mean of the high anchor 1.18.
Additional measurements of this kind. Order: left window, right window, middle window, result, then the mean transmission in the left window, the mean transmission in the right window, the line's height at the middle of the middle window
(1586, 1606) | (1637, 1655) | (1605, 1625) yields -0.9 keV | 1.11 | 1.15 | 1.13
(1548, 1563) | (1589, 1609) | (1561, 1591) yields 7.0 keV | 0.514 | 1.14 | 0.81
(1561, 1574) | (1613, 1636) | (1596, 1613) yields -4.9 keV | 0.439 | 1.19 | 0.925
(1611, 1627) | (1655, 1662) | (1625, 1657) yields -1.3 keV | 1.19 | 1.04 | 1.11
